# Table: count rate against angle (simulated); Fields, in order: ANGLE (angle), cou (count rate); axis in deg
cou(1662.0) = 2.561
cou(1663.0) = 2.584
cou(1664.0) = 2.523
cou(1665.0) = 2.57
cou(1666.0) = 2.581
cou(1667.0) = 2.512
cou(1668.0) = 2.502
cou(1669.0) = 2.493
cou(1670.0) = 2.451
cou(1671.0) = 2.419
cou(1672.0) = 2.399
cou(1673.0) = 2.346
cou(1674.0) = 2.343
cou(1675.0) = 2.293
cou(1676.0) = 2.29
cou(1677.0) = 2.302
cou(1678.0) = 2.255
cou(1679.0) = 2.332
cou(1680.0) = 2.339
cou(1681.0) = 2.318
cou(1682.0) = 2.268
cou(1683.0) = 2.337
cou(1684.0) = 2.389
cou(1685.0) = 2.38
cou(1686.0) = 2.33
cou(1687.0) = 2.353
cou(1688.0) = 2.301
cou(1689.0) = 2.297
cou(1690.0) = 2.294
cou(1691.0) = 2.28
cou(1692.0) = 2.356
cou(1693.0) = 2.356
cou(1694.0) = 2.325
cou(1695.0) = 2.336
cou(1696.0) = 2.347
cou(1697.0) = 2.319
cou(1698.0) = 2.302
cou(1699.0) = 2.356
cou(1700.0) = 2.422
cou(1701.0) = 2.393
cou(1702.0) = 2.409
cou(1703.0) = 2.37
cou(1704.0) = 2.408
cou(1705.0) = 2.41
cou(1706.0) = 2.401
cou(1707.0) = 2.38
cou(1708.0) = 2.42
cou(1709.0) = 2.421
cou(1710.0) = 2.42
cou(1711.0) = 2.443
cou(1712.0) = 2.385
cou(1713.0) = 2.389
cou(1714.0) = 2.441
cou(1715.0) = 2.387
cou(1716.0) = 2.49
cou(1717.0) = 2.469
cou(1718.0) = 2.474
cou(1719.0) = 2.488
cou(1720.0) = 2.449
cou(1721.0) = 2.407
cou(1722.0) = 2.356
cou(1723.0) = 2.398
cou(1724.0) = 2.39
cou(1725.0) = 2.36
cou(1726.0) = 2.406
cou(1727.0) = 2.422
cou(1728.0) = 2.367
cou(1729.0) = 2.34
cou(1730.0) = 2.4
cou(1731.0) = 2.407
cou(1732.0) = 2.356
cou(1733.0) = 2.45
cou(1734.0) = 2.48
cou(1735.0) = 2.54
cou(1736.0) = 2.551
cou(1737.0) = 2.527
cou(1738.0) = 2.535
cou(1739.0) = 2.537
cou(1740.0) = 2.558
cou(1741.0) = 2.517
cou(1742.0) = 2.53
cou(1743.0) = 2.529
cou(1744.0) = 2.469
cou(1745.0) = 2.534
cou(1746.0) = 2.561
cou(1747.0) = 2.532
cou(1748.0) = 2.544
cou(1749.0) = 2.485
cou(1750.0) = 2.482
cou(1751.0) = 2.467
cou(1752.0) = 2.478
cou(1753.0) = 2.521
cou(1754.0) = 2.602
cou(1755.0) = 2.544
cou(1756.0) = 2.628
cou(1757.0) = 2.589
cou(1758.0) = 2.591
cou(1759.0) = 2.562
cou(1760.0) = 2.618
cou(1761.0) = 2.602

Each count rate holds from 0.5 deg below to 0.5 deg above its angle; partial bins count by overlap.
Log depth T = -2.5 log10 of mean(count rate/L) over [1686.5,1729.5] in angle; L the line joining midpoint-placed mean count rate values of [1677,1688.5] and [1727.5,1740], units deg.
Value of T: 0.004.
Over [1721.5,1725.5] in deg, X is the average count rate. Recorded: 2.38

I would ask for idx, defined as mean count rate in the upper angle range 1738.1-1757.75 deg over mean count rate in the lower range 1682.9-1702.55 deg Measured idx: 1.08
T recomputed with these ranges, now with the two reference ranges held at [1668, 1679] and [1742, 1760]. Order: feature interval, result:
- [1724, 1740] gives 0.02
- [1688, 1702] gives 0.03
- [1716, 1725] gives 0.02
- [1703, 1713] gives 0.02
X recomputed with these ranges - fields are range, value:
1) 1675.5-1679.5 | 2.29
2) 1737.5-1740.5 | 2.54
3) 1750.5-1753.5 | 2.49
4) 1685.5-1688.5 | 2.33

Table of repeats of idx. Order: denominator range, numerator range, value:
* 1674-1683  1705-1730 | 1.05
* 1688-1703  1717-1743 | 1.05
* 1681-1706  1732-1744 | 1.07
